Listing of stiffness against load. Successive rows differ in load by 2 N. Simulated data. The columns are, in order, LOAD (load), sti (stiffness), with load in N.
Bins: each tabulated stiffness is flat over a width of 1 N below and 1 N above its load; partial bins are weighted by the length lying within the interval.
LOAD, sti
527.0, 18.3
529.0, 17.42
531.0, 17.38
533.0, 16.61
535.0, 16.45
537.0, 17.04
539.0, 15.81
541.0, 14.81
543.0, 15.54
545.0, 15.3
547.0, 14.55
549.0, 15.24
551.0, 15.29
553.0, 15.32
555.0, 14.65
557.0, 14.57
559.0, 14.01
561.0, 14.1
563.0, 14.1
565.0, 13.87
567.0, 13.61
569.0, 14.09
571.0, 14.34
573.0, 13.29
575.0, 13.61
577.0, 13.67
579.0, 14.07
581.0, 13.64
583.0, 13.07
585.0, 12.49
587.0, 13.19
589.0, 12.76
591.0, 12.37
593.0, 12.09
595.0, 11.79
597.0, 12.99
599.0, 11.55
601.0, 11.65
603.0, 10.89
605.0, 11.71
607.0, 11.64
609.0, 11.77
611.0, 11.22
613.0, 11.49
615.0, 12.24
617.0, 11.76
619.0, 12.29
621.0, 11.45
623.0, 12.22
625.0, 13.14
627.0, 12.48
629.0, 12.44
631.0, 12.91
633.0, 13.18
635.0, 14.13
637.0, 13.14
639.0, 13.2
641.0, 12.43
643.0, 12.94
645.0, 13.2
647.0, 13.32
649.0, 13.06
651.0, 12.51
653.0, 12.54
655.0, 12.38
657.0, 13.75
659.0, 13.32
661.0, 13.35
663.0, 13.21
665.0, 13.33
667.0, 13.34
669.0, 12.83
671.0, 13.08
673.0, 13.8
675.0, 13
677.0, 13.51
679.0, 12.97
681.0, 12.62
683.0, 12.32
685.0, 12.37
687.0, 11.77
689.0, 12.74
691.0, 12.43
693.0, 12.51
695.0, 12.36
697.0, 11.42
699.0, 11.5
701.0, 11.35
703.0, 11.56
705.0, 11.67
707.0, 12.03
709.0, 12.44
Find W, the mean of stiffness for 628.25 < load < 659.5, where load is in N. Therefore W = 13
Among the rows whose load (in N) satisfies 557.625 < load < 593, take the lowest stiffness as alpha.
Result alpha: 12.09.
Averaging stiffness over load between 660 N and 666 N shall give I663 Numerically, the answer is 13.3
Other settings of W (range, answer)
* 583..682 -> 12.6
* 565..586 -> 13.6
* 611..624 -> 11.9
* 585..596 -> 12.4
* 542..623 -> 13.2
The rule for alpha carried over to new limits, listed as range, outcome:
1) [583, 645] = 10.89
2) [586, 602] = 11.55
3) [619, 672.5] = 11.45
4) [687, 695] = 11.77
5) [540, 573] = 13.29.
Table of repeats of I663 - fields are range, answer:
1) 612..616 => 11.9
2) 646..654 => 12.9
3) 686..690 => 12.3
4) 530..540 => 16.7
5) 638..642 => 12.8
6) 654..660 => 13.2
